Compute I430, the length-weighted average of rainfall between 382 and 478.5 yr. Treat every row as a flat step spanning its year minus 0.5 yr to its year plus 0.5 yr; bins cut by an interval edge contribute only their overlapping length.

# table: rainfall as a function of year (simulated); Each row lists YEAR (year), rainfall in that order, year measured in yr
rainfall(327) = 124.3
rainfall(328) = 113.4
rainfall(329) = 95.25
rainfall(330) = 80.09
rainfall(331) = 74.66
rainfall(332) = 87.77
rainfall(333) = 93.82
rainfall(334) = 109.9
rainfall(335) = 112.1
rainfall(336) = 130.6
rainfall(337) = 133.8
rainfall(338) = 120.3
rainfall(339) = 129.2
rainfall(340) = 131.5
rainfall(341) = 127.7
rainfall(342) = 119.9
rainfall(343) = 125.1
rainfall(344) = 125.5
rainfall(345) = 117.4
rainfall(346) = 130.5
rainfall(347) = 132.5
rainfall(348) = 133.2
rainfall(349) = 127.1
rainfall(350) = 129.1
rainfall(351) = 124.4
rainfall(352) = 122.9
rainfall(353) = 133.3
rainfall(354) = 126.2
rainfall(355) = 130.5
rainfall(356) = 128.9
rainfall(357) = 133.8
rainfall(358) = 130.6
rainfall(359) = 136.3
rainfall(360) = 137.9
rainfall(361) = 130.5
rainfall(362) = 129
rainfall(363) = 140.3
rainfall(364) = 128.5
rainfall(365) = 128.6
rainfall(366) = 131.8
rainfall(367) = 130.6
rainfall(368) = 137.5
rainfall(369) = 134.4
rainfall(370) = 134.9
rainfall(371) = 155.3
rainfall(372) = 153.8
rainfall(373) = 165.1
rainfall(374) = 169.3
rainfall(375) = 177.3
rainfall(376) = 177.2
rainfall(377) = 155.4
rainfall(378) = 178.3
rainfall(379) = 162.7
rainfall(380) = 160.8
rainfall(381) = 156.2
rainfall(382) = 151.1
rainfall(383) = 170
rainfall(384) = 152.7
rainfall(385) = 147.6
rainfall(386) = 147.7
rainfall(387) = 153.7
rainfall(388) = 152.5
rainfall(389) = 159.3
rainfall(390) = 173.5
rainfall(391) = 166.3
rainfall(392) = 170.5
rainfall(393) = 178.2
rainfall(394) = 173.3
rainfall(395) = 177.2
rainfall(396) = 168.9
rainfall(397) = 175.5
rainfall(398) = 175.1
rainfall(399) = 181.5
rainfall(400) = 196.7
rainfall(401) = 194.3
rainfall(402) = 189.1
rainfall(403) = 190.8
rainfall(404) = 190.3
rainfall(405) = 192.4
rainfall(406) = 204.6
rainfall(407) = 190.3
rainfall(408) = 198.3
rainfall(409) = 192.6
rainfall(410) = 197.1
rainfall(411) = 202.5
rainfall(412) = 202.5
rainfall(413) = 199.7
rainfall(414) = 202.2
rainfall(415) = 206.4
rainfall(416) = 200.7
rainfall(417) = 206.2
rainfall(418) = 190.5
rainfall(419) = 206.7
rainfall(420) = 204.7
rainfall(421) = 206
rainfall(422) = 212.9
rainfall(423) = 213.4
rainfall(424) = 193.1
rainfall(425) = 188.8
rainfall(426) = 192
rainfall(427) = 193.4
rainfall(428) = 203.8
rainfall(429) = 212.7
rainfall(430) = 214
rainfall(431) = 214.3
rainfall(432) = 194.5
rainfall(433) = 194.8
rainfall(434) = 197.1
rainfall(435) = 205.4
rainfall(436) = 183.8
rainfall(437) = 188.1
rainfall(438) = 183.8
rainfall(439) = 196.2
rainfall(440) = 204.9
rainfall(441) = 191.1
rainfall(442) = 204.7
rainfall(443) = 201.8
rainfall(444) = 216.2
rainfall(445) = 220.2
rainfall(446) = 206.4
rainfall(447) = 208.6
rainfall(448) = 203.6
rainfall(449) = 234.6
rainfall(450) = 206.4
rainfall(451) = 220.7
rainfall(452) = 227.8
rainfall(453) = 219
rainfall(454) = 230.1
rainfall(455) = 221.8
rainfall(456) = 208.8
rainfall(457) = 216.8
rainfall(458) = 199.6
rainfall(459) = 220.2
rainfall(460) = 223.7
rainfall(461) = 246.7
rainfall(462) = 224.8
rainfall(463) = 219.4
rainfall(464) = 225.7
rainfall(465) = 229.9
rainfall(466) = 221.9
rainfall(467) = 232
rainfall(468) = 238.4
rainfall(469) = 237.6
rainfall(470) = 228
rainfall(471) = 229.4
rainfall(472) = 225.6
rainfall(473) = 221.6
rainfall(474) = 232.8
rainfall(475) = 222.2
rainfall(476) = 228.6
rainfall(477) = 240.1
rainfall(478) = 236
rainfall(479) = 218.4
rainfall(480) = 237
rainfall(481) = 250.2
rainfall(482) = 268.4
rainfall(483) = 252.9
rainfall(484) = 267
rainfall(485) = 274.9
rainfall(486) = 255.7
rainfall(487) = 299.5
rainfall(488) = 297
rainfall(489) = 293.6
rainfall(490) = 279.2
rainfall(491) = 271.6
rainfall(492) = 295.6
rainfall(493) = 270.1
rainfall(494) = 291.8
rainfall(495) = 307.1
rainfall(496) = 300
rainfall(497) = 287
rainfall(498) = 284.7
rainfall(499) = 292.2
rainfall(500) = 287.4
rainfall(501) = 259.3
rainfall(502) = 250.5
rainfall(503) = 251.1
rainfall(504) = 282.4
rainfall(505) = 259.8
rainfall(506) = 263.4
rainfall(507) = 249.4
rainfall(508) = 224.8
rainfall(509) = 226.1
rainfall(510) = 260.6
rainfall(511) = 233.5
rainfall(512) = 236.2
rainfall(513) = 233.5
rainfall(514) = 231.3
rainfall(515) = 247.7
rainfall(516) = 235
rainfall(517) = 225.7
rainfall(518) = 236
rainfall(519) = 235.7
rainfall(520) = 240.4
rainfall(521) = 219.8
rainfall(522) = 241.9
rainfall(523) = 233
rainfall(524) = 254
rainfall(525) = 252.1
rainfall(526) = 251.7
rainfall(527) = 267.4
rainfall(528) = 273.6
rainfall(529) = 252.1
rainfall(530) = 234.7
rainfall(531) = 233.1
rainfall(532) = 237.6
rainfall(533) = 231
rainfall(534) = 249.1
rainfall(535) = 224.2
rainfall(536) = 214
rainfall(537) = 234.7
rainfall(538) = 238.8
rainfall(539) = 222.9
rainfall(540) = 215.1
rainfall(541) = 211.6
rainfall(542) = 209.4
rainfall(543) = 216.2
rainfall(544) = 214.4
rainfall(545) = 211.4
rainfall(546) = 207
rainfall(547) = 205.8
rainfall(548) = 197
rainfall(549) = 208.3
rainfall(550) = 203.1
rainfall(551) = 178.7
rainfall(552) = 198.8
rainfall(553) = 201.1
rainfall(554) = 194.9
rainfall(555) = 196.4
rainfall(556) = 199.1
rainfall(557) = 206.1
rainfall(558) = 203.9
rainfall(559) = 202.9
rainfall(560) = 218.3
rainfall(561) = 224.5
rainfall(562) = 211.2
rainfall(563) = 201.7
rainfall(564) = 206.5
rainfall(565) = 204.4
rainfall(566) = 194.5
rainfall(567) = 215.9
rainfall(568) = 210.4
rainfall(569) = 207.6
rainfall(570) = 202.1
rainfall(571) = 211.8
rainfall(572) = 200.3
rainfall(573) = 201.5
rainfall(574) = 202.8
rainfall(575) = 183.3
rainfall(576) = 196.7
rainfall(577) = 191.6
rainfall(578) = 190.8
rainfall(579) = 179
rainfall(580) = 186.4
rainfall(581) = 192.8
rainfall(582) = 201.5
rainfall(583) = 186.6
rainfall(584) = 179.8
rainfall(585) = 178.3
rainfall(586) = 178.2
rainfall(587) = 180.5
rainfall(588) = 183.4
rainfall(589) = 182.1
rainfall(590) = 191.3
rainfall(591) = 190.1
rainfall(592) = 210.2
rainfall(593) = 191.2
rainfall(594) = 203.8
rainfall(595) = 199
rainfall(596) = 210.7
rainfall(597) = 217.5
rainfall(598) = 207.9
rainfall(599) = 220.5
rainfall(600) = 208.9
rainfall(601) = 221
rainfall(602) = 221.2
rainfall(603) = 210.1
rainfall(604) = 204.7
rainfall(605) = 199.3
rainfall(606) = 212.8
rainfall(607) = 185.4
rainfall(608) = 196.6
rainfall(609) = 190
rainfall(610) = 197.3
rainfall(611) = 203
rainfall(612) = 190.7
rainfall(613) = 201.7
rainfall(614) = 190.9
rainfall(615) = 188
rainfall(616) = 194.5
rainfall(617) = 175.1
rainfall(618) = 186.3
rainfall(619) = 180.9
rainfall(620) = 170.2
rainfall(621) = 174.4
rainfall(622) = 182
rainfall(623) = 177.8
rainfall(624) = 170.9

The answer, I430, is 202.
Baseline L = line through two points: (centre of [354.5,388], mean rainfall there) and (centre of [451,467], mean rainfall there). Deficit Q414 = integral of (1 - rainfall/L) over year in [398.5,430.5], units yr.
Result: -2.6 yr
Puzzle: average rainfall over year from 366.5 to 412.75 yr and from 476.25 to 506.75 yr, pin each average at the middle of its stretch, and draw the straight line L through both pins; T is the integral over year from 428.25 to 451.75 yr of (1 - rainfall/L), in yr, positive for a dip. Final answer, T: 1.6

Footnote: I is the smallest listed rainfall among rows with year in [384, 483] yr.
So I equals 147.6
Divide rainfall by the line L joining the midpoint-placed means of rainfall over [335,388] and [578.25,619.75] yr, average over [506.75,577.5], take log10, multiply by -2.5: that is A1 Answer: -0.21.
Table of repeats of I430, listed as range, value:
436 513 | 240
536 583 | 205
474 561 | 241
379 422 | 182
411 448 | 202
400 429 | 199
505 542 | 238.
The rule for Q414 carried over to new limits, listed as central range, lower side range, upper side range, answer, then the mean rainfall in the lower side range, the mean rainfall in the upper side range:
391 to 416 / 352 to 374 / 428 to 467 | -2.4 yr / 137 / 212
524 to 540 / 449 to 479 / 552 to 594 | -2.5 yr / 225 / 197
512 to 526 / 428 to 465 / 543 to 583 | -2.2 yr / 211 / 202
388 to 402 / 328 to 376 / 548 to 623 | -3.4 yr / 128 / 197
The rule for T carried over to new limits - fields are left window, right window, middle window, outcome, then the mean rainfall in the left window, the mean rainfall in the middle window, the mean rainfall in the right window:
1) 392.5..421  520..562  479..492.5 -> -3.9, 193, 271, 222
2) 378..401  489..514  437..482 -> 1.6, 167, 221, 266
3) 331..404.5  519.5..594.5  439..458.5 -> -4.4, 146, 212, 210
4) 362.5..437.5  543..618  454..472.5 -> -3.9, 179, 225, 200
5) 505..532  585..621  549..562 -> 1.1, 242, 203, 196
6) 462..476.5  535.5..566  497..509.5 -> -2.4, 228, 262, 208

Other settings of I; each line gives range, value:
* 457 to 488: 199.6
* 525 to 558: 178.7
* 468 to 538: 214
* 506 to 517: 224.8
